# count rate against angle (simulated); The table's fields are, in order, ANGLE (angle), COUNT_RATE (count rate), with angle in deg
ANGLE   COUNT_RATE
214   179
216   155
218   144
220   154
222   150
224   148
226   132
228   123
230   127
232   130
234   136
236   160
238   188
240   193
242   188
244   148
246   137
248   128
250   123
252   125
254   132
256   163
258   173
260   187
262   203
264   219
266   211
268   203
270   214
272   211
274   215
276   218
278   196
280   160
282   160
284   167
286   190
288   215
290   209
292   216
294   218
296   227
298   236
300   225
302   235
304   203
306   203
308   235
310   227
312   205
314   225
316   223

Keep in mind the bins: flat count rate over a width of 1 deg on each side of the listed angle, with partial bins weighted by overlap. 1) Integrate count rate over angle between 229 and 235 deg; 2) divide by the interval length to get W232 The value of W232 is 131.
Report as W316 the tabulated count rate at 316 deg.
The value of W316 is 223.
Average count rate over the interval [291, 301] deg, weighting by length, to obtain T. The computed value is 224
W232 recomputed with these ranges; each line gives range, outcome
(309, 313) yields 216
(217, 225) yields 149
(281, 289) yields 183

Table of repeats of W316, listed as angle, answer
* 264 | 219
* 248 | 128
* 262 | 203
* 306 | 203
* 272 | 211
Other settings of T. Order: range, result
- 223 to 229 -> 134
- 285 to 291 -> 205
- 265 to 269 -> 207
